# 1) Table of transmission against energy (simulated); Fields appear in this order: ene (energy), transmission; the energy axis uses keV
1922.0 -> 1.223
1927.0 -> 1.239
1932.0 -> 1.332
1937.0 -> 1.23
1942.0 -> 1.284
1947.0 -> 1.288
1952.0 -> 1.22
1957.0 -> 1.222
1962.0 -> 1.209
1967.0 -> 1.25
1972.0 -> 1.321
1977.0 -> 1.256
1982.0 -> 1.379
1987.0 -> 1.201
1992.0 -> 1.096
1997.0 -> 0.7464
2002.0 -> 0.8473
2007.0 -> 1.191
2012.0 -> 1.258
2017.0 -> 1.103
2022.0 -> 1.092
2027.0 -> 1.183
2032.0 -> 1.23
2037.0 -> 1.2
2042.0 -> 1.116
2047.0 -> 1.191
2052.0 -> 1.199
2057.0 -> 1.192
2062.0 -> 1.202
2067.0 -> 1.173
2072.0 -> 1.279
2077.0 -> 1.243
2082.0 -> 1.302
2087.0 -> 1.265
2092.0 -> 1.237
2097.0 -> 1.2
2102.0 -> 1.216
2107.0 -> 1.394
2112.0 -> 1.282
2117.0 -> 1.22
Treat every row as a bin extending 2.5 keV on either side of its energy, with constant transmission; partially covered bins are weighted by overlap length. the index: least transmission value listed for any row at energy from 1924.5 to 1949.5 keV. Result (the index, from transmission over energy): 1.23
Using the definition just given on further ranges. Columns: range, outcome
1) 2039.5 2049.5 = 1.116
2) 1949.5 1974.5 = 1.209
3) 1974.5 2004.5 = 0.7464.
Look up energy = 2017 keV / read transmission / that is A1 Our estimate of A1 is 1.103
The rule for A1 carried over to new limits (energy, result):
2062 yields 1.202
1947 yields 1.288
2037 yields 1.2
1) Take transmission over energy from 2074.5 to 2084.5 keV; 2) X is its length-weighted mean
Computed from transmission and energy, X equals 1.27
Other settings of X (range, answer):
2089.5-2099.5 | 1.22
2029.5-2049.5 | 1.18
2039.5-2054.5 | 1.17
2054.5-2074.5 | 1.21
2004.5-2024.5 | 1.16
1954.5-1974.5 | 1.25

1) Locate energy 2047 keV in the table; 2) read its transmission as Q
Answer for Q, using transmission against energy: 1.191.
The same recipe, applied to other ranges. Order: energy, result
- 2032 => 1.23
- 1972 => 1.321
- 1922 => 1.223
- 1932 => 1.332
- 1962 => 1.209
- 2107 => 1.394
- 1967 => 1.25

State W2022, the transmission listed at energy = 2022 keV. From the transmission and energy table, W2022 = 1.092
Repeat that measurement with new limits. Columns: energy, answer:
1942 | 1.284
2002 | 0.8473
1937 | 1.23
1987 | 1.201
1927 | 1.239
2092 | 1.237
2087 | 1.265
